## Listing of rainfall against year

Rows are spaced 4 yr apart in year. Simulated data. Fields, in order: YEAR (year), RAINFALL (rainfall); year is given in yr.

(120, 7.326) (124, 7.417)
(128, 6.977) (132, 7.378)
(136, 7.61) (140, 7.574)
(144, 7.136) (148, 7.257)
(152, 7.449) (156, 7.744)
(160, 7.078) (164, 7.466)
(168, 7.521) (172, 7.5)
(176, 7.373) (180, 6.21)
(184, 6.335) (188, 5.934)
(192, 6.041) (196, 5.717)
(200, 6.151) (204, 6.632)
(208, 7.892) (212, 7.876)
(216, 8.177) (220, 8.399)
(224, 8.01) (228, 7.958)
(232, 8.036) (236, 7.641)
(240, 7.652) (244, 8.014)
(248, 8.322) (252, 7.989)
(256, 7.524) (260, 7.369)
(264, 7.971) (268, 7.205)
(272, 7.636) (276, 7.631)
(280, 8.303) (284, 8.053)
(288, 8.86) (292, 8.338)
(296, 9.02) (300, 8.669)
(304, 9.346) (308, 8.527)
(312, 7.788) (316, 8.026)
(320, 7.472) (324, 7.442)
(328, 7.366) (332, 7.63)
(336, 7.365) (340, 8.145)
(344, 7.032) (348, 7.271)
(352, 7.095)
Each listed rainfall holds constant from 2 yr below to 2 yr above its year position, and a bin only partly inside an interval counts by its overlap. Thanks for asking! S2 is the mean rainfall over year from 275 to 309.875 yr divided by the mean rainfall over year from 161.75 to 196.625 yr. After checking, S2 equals 1.27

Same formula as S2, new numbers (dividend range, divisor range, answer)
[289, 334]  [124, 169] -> 1.11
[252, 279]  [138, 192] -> 1.08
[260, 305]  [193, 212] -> 1.23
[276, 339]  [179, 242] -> 1.13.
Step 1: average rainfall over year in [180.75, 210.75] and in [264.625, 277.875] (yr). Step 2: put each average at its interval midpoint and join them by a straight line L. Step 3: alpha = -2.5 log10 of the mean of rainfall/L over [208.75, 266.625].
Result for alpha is -0.13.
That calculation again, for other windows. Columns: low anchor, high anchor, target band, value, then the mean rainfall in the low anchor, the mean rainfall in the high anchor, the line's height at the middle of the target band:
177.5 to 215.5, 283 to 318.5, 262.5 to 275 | 0.05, 6.61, 8.51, 7.93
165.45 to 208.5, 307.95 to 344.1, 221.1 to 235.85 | -0.15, 6.63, 7.67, 6.94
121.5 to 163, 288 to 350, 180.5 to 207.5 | 0.21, 7.36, 7.99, 7.55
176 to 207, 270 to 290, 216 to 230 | -0.17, 6.28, 8.1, 6.93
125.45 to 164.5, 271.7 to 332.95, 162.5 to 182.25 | 0.04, 7.36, 8.15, 7.5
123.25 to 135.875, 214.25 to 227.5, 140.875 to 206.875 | 0.12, 7.29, 8.17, 7.72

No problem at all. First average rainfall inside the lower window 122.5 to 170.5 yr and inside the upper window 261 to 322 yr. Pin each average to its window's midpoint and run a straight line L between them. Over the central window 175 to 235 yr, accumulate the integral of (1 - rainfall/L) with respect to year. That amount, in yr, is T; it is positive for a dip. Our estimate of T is 4.6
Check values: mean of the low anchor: 7.38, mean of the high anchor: 8.18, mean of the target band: 7.12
